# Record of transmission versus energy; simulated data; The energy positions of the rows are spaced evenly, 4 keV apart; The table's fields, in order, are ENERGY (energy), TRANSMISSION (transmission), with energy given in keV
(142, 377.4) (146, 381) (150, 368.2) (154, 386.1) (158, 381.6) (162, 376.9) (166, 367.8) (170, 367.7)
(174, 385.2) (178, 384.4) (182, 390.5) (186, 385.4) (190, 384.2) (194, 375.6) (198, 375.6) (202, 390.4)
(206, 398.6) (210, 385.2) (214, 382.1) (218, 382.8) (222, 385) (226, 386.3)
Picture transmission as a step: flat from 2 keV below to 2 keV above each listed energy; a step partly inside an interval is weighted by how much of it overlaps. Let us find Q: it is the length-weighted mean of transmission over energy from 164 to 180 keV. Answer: 376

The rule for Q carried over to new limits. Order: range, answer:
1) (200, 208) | 394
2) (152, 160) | 384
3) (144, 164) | 379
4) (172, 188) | 386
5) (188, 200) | 378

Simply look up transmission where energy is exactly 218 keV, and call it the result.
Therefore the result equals 382.8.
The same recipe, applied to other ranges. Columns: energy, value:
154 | 386.1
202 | 390.4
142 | 377.4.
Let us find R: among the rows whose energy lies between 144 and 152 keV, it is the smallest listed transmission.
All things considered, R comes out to 368.2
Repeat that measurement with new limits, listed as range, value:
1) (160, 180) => 367.7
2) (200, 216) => 382.1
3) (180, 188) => 385.4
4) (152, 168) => 367.8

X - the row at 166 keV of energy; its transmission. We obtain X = 367.8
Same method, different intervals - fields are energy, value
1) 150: 368.2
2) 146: 381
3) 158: 381.6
